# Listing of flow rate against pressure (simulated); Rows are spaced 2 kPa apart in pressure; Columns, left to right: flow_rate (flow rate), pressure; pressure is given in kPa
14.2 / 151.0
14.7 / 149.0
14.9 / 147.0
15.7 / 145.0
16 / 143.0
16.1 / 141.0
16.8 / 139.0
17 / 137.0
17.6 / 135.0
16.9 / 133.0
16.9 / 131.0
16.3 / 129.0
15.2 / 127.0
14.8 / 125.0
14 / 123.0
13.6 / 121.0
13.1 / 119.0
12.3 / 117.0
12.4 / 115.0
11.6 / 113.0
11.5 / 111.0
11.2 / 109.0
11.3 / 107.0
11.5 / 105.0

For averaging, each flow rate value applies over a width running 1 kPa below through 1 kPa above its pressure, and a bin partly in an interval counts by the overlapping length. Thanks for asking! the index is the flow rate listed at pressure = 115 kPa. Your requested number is 12.4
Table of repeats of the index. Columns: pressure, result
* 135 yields 17.6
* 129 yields 16.3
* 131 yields 16.9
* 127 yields 15.2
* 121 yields 13.6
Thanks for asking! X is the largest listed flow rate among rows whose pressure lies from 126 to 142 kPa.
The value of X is 17.6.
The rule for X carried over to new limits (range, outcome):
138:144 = 16.8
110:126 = 14.8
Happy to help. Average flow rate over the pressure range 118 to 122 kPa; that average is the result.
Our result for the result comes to 13.3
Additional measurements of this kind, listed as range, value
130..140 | 17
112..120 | 12.3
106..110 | 11.2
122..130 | 15.1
